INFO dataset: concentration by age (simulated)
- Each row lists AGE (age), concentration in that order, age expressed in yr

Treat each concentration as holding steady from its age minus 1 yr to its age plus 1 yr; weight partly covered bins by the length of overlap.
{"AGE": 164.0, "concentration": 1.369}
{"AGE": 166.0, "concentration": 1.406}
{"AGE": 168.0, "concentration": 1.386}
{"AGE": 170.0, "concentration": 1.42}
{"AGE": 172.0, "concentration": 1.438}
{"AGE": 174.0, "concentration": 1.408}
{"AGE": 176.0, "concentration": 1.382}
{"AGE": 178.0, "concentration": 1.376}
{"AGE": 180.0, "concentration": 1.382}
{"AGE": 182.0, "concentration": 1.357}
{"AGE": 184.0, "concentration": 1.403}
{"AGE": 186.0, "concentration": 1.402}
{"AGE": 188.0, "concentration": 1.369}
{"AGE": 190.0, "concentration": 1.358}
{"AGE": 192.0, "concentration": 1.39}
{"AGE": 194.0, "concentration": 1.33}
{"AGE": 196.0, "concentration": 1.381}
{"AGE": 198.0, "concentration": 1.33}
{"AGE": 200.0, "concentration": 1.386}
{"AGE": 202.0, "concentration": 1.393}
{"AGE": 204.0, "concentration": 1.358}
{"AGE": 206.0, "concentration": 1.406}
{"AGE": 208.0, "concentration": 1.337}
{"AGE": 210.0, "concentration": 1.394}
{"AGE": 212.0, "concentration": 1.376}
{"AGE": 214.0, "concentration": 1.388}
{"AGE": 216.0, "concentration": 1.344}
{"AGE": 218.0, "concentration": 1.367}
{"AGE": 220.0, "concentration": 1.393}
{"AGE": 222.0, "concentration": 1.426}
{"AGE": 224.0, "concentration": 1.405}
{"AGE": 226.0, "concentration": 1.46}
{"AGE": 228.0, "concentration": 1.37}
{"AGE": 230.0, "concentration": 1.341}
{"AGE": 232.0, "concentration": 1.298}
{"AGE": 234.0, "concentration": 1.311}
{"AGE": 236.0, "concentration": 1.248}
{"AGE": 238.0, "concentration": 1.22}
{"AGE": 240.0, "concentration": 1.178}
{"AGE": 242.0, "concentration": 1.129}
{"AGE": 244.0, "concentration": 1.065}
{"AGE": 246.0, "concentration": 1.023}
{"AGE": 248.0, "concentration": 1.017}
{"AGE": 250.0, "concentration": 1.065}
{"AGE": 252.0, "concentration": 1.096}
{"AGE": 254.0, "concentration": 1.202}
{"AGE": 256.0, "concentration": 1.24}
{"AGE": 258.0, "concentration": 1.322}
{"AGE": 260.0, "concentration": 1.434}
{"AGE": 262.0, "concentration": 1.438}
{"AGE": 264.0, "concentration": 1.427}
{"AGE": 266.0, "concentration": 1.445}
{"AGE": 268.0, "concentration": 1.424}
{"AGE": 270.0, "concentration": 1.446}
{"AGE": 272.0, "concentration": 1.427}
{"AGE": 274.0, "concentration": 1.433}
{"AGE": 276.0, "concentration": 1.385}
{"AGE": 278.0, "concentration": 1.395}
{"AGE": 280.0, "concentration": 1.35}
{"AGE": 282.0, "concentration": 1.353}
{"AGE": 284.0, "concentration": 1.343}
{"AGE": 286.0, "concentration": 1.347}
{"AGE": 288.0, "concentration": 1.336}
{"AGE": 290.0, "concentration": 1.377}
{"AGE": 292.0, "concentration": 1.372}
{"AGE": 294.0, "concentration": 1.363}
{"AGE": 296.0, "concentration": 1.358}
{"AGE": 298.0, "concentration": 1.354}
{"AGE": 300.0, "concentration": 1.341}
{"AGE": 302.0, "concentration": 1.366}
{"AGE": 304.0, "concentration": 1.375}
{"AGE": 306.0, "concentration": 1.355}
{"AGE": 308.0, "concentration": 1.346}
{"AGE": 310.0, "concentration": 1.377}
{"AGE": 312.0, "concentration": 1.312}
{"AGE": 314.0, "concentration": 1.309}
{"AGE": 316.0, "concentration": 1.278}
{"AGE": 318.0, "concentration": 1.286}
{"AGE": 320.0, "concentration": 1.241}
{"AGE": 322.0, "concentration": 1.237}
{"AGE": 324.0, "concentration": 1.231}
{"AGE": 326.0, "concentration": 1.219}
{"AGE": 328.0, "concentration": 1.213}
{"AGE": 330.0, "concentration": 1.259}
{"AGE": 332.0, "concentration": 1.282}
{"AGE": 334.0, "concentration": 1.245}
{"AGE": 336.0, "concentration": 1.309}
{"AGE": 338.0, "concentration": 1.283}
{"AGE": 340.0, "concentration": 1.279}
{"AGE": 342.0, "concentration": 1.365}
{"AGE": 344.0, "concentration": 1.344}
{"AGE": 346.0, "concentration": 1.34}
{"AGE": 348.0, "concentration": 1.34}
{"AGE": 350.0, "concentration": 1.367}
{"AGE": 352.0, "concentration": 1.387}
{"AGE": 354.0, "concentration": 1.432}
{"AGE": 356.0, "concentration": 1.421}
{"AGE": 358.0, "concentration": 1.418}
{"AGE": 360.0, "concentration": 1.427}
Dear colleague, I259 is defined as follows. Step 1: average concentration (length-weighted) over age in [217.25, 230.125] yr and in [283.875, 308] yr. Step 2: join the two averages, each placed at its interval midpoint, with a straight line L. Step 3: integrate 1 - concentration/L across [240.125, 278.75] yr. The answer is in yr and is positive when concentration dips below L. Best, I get 2.7 yr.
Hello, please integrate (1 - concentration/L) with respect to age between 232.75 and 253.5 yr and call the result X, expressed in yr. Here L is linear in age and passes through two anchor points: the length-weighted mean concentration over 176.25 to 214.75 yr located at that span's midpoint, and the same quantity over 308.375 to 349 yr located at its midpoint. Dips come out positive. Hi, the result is 3.2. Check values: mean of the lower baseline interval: 1.37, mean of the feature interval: 1.14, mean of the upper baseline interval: 1.29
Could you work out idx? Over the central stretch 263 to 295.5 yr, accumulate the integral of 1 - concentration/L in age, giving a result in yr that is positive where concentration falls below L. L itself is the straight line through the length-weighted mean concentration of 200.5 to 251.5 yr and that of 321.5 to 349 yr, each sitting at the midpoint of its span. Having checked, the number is -2.6 yr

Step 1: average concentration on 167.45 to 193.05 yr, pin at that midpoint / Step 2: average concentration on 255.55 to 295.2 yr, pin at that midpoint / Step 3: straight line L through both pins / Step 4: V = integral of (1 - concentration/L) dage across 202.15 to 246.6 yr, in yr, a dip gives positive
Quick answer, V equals 2.3 yr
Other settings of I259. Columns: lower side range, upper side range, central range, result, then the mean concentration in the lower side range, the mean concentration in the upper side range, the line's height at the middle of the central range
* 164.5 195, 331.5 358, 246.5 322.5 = 1.6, 1.39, 1.34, 1.36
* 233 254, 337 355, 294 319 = -1.4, 1.14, 1.35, 1.27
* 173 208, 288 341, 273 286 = -0.5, 1.38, 1.31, 1.33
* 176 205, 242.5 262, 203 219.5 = -0.8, 1.37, 1.18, 1.31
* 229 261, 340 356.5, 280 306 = -1.6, 1.2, 1.37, 1.28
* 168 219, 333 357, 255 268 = -0.2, 1.38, 1.34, 1.36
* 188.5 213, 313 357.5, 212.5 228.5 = -0.4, 1.37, 1.3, 1.36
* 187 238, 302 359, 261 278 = -1.1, 1.36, 1.32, 1.34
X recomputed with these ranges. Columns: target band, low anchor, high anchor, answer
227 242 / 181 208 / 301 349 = 0.9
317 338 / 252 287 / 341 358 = 1.9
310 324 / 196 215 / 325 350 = 0.3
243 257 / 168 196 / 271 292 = 2.8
